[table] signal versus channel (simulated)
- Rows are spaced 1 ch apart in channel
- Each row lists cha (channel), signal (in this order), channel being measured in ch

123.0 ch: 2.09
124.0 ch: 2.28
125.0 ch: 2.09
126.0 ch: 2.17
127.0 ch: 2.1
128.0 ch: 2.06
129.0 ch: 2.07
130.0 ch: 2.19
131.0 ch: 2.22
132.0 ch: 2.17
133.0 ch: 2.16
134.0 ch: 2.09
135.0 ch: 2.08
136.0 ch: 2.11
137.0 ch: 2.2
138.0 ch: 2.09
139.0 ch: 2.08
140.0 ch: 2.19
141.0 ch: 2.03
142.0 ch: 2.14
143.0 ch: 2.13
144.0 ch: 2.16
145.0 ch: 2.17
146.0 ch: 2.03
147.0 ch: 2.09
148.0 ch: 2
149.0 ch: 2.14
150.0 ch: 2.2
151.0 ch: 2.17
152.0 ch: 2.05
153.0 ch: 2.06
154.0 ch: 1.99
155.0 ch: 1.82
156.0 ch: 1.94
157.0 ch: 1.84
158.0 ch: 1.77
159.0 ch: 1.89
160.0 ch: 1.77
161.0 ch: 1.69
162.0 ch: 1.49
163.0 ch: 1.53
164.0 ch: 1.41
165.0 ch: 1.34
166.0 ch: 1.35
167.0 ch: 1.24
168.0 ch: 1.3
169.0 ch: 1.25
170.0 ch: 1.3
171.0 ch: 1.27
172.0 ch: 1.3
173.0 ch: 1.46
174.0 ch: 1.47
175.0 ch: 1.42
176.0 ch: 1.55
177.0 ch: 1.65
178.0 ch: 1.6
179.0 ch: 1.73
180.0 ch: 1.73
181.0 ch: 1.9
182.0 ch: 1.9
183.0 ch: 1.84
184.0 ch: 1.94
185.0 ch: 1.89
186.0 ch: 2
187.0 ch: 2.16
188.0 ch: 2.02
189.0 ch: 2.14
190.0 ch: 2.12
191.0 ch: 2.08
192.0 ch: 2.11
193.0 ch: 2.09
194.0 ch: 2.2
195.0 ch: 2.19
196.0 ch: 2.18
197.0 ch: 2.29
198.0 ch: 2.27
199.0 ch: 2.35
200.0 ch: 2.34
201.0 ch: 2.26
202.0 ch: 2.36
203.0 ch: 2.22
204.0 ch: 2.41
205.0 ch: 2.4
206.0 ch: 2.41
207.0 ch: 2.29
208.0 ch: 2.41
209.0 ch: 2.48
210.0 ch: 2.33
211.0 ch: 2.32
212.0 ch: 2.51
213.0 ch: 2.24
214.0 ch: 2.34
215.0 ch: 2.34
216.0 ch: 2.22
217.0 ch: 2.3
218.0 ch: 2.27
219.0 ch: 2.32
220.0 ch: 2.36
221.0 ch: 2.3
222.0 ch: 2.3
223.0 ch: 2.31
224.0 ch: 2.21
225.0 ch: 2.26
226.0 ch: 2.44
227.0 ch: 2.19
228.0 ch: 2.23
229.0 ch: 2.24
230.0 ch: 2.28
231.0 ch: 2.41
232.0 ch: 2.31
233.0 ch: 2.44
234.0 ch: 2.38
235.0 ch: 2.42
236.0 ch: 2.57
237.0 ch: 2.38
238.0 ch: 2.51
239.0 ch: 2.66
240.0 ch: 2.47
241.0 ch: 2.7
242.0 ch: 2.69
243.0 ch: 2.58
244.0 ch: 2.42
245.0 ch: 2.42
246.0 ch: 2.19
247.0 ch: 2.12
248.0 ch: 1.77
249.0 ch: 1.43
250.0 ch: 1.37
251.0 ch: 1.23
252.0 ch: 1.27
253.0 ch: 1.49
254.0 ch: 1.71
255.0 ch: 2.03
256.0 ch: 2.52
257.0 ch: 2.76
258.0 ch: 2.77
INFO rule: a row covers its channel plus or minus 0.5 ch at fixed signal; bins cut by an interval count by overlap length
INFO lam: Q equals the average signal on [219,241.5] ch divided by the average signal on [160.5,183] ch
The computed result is 1.6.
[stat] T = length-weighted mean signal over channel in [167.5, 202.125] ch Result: 1.87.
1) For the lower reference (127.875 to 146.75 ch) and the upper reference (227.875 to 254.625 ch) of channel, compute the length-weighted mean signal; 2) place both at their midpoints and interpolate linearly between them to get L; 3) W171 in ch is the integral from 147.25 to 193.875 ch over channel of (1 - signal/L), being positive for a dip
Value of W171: 8.2 ch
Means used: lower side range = 2.13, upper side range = 2.17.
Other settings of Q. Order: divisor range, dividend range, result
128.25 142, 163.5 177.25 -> 0.65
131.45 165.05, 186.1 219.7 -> 1.15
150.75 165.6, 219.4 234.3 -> 1.30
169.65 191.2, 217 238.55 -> 1.34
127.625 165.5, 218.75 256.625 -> 1.11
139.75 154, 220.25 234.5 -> 1.10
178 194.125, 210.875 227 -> 1.17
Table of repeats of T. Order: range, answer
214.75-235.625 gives 2.31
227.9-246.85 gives 2.44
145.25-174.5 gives 1.7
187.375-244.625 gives 2.33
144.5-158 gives 2.03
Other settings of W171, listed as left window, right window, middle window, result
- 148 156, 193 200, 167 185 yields 4.9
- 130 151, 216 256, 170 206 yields 3.4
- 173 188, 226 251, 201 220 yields -2.9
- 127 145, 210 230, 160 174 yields 5.1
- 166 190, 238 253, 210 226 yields -3.3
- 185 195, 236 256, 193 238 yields -4.9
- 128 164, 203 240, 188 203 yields 0.2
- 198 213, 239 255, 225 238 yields -1.3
